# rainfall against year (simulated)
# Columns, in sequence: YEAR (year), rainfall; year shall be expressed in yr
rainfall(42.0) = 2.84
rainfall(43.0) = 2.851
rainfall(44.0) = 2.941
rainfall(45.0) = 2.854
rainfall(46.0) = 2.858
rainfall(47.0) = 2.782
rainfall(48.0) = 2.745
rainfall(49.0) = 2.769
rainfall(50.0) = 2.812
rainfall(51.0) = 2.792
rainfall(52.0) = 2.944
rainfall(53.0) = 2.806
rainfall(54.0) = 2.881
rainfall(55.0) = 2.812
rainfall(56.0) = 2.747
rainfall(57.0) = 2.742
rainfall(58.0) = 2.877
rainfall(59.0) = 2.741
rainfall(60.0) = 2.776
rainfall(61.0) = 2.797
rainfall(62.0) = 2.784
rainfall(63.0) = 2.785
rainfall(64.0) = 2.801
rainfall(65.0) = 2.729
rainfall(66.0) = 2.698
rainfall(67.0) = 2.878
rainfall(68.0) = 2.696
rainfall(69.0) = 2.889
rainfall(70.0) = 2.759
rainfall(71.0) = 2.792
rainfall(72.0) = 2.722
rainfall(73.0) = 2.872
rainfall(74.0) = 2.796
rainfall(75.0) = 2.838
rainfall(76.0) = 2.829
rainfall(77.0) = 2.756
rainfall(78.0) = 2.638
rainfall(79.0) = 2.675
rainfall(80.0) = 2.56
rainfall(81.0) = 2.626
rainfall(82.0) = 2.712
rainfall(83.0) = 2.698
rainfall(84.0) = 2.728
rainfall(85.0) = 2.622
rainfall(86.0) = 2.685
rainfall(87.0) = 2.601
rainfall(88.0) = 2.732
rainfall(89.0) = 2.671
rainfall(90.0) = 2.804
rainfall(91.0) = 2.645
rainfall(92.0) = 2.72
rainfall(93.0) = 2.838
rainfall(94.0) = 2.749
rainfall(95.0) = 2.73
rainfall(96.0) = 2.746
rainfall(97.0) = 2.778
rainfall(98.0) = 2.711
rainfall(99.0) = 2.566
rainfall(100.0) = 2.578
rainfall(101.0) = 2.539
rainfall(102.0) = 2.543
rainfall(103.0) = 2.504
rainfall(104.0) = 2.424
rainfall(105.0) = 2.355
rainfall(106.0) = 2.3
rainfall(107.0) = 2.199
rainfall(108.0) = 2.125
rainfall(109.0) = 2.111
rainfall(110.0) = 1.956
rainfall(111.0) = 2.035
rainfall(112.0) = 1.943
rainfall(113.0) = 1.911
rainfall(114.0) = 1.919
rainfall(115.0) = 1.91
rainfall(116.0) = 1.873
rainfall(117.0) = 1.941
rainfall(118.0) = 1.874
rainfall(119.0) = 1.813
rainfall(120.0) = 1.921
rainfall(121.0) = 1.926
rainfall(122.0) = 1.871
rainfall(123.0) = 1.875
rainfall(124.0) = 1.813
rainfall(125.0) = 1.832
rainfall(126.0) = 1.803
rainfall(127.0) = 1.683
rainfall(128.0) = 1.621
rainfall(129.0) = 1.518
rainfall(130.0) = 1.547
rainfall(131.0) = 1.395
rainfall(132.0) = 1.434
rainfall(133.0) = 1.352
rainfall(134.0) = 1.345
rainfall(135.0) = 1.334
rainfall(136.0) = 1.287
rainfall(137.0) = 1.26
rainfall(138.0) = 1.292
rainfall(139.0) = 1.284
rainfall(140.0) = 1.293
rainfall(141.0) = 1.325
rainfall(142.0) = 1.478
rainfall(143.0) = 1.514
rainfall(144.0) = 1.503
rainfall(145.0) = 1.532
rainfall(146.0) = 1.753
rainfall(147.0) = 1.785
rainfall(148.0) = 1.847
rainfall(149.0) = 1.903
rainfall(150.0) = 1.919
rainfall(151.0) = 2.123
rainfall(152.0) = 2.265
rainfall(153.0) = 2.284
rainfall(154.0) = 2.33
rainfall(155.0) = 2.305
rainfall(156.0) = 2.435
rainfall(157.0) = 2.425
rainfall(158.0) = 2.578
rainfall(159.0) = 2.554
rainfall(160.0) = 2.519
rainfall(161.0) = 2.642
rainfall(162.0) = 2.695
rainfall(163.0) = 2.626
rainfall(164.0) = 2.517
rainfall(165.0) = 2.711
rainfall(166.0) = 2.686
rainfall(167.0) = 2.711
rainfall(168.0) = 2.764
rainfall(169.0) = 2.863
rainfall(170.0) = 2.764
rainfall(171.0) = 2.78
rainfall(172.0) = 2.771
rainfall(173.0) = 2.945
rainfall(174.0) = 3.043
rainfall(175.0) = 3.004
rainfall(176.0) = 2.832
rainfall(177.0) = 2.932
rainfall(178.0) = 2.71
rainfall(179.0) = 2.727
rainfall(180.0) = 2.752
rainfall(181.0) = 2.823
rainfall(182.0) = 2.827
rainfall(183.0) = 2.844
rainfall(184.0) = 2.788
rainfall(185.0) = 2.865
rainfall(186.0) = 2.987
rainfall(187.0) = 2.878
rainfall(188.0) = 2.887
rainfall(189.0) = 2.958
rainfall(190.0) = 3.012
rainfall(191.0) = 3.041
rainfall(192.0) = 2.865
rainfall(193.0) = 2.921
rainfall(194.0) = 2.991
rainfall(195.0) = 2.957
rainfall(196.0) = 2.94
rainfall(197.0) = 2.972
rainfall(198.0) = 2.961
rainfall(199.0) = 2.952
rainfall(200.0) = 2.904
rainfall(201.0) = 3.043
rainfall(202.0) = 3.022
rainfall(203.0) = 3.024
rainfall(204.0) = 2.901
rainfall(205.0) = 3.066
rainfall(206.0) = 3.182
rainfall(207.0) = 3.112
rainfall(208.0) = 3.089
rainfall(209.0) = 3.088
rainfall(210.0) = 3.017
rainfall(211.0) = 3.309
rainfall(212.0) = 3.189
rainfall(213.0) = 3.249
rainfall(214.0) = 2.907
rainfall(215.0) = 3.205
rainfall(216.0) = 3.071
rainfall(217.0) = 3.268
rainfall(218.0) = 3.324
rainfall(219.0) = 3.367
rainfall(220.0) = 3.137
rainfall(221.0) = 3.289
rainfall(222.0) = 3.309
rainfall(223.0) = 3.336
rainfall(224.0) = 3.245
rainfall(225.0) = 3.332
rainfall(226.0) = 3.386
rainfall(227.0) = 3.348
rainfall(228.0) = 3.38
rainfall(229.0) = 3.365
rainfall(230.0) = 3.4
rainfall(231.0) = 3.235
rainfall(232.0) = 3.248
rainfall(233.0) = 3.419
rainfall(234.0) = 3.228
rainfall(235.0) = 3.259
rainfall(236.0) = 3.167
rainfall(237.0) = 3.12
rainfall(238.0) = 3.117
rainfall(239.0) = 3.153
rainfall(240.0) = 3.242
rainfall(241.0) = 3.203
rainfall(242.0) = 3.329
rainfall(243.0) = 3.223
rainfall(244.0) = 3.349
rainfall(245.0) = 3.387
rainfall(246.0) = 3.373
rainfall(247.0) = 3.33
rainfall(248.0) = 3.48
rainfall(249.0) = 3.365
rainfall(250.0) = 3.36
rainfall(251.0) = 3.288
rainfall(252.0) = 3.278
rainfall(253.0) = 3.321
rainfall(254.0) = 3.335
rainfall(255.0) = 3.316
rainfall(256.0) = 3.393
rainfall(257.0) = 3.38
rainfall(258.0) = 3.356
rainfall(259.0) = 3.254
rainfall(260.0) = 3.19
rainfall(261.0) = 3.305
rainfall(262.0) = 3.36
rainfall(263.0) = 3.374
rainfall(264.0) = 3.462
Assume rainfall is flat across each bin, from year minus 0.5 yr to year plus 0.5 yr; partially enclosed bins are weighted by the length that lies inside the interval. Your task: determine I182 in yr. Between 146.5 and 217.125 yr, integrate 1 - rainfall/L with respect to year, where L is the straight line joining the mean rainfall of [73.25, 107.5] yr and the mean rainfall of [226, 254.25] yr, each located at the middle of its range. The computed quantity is 6.2 yr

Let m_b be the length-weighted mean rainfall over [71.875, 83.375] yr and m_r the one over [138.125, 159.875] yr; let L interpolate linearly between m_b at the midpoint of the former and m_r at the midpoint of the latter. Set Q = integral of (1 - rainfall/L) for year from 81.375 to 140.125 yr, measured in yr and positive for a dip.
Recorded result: 6.7 yr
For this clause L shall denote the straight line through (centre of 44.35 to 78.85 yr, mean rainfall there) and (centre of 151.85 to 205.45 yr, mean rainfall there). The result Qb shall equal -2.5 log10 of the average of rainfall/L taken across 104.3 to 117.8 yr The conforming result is 0.338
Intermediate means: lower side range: 2.79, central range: 2.05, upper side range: 2.79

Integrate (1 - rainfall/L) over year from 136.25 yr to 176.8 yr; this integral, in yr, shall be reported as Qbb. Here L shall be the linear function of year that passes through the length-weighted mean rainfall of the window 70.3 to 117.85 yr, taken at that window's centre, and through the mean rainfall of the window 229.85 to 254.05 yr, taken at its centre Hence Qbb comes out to 8.6 yr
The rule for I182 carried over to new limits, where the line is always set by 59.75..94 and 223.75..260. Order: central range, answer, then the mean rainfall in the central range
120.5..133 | 5.28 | 1.68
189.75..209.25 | 0.97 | 3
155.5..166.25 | 1.59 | 2.58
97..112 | 2.53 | 2.35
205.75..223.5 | 0.10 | 3.19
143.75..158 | 4.46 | 2.06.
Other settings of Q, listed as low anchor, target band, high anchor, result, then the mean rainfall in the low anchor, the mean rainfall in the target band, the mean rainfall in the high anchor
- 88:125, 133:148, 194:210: 6.5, 2.28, 1.44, 3.01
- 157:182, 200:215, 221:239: 0.0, 2.74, 3.08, 3.28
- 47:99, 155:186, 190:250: 3.1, 2.75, 2.73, 3.18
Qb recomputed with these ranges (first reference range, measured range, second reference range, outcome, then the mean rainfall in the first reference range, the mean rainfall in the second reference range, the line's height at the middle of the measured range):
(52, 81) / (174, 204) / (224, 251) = 0.085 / 2.77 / 3.3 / 3.15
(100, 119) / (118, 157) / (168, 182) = 0.382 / 2.14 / 2.84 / 2.44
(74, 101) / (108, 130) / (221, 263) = 0.451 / 2.7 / 3.3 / 2.82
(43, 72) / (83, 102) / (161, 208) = 0.054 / 2.8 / 2.88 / 2.82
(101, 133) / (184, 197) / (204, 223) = -0.022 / 1.94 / 3.17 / 2.88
